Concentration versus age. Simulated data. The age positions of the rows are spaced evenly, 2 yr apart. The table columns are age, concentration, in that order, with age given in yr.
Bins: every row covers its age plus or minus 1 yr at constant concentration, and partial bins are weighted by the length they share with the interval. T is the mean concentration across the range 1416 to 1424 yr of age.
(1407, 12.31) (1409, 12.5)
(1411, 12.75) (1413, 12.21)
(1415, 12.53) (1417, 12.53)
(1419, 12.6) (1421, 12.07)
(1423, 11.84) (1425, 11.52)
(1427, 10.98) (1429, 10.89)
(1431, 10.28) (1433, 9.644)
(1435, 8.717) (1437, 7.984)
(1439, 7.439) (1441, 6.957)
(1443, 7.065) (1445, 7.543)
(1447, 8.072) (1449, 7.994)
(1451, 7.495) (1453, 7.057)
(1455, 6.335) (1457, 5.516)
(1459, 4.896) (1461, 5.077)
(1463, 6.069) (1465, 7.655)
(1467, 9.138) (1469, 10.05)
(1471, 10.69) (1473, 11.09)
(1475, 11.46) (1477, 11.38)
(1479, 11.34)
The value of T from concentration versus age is 12.3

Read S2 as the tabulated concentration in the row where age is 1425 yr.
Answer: 11.52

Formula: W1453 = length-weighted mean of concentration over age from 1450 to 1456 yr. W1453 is 6.96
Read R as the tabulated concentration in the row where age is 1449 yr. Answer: 7.994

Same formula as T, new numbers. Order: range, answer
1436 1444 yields 7.36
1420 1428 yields 11.6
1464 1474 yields 9.72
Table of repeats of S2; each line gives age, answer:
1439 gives 7.439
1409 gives 12.5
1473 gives 11.09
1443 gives 7.065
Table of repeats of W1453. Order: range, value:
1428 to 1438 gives 9.5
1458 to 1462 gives 4.99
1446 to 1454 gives 7.65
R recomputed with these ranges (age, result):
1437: 7.984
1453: 7.057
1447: 8.072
